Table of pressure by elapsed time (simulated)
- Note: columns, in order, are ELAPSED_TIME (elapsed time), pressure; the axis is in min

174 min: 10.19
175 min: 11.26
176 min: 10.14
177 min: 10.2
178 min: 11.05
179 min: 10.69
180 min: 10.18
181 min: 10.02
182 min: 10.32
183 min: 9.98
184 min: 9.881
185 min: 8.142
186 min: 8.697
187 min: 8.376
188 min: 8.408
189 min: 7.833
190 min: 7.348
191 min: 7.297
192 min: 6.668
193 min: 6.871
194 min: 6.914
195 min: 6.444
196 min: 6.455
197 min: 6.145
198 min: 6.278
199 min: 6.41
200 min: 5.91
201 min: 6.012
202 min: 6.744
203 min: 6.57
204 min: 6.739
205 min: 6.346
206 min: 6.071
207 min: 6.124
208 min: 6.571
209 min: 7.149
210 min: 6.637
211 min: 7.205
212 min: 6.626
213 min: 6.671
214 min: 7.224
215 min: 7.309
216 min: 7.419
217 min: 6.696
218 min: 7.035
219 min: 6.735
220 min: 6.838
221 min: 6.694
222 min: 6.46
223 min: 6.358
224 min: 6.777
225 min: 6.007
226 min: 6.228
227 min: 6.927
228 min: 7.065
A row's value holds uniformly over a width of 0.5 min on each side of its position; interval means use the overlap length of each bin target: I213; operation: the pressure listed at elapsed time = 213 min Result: 6.671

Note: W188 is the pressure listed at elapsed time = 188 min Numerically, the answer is 8.408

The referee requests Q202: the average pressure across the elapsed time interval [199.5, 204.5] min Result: 6.4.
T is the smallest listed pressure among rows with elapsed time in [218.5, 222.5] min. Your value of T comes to 6.46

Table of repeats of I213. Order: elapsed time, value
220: 6.838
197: 6.145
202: 6.744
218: 7.035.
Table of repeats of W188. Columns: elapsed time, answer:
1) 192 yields 6.668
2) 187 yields 8.376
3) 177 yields 10.2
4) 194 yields 6.914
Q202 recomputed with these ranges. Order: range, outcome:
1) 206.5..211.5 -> 6.74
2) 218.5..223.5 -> 6.62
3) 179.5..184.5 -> 10.1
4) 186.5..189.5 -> 8.21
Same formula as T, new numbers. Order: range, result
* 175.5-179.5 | 10.14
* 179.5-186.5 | 8.142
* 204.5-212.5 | 6.071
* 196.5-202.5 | 5.91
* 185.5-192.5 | 6.668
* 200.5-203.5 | 6.012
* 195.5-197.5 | 6.145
